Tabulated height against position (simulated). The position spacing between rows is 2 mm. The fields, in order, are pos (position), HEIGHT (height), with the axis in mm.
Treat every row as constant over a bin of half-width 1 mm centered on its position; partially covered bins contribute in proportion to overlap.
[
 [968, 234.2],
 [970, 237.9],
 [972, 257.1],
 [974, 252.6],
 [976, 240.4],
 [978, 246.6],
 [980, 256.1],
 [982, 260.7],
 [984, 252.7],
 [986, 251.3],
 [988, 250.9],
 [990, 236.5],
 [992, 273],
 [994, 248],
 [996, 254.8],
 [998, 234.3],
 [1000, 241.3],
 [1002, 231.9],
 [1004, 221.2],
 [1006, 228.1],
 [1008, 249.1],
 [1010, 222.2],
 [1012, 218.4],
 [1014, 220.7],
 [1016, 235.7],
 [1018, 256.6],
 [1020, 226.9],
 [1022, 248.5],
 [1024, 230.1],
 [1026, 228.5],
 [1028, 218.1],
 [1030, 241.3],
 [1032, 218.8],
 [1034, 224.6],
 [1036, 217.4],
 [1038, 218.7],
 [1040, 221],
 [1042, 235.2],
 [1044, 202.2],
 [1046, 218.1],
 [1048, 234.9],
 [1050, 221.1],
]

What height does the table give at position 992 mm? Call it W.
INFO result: 273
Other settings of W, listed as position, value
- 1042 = 235.2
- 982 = 260.7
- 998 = 234.3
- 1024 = 230.1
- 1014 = 220.7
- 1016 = 235.7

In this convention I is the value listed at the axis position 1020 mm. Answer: 226.9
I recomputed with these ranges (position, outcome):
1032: 218.8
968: 234.2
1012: 218.4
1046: 218.1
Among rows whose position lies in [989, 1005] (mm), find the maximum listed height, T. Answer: 273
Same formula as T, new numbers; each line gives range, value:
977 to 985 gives 260.7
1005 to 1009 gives 249.1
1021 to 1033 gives 248.5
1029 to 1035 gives 241.3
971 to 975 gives 257.1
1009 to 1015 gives 222.2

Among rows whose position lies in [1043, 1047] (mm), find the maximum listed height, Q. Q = 218.1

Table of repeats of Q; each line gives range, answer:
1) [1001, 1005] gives 231.9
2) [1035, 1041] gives 221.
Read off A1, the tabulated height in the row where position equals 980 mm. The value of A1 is 256.1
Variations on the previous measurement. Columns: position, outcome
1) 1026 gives 228.5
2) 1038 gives 218.7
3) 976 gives 240.4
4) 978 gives 246.6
